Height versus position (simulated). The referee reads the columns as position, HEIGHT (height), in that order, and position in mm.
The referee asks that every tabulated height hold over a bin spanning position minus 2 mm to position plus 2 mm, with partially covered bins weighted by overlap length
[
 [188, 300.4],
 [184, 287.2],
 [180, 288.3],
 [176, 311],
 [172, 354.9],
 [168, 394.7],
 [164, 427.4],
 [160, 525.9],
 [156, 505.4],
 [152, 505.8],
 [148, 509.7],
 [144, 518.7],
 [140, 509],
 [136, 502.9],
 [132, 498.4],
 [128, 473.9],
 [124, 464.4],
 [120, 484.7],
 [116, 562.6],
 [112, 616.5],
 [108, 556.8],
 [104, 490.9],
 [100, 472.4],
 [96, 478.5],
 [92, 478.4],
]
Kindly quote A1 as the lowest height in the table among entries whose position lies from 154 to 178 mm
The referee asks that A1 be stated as 311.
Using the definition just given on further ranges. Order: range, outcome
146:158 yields 505.4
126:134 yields 473.9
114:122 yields 484.7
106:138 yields 464.4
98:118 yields 472.4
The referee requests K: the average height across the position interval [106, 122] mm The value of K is 555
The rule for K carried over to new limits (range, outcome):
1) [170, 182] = 318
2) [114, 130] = 496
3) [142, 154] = 511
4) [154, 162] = 516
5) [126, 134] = 486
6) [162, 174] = 392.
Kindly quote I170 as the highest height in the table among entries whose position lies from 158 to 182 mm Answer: 525.9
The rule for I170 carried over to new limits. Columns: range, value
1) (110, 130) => 616.5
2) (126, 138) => 502.9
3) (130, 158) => 518.7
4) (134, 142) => 509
